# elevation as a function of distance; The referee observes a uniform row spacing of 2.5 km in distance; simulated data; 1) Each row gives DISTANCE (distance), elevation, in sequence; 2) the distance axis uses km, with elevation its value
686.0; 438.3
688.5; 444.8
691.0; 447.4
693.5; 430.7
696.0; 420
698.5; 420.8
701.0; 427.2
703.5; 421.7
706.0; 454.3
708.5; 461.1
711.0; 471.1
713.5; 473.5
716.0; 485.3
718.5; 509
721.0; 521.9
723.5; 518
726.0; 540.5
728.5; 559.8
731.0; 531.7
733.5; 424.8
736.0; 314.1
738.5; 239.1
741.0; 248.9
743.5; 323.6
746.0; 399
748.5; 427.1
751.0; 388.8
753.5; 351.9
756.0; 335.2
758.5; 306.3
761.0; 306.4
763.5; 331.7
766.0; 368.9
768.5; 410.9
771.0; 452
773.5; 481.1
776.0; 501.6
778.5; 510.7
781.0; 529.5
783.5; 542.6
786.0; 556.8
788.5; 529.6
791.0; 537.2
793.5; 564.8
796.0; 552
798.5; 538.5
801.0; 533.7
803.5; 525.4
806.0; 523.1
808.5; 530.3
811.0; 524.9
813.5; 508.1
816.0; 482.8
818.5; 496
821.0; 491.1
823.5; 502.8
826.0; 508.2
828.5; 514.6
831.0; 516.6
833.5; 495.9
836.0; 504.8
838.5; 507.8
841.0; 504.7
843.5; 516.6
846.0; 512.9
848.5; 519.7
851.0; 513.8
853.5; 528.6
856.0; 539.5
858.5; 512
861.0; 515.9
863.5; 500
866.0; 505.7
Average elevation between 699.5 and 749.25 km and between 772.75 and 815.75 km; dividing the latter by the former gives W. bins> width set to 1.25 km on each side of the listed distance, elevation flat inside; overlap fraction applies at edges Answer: 1.21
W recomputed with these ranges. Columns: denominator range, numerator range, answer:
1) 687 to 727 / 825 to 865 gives 1.10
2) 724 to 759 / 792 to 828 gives 1.34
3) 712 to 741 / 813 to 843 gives 1.10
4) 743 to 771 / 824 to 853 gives 1.40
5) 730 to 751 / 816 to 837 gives 1.38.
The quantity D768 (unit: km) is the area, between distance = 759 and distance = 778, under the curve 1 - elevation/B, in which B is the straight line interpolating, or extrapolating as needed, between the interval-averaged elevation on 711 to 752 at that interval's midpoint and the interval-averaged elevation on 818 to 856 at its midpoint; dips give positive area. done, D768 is 2.19 km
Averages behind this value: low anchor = 433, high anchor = 510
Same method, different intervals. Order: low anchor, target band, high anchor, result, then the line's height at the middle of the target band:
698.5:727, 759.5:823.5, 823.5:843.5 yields 0.6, 497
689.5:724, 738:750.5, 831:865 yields 3.6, 474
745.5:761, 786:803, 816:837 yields -3.9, 441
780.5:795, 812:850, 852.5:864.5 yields 1.7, 529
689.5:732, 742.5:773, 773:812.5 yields 8.3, 507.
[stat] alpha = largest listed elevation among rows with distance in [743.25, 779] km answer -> 510.7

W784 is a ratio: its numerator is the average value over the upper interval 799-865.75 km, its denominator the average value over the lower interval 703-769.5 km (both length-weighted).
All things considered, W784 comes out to 1.2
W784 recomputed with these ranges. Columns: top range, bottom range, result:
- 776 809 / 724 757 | 1.36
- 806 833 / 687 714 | 1.15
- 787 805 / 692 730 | 1.14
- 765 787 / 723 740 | 1.10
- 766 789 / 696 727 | 1.04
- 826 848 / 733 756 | 1.48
